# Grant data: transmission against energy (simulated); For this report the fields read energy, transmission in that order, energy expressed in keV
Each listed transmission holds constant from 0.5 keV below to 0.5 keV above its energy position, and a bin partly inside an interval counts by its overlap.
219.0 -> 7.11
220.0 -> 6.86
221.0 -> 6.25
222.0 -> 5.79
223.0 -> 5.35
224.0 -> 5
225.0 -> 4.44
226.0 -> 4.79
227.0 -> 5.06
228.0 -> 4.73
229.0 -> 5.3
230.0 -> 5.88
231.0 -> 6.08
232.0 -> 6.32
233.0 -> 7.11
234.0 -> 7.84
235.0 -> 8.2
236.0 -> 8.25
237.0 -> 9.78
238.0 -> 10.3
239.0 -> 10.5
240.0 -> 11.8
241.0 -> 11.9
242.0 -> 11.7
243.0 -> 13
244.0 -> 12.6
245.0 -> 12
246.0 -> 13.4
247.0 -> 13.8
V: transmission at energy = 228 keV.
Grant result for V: 4.73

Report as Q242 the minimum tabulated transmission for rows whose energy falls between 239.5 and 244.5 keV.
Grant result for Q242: 11.7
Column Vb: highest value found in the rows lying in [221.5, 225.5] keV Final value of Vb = 5.79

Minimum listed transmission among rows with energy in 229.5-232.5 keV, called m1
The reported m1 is 5.88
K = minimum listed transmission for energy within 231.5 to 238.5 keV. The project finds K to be 6.32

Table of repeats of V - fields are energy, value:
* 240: 11.8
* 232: 6.32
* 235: 8.2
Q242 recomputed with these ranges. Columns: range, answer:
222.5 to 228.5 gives 4.44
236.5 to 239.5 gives 9.78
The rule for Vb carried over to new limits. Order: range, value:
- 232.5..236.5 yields 8.25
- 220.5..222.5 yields 6.25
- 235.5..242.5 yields 11.9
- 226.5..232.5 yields 6.32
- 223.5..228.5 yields 5.06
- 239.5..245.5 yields 13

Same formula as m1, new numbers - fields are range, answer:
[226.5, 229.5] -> 4.73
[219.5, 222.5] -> 5.79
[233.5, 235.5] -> 7.84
